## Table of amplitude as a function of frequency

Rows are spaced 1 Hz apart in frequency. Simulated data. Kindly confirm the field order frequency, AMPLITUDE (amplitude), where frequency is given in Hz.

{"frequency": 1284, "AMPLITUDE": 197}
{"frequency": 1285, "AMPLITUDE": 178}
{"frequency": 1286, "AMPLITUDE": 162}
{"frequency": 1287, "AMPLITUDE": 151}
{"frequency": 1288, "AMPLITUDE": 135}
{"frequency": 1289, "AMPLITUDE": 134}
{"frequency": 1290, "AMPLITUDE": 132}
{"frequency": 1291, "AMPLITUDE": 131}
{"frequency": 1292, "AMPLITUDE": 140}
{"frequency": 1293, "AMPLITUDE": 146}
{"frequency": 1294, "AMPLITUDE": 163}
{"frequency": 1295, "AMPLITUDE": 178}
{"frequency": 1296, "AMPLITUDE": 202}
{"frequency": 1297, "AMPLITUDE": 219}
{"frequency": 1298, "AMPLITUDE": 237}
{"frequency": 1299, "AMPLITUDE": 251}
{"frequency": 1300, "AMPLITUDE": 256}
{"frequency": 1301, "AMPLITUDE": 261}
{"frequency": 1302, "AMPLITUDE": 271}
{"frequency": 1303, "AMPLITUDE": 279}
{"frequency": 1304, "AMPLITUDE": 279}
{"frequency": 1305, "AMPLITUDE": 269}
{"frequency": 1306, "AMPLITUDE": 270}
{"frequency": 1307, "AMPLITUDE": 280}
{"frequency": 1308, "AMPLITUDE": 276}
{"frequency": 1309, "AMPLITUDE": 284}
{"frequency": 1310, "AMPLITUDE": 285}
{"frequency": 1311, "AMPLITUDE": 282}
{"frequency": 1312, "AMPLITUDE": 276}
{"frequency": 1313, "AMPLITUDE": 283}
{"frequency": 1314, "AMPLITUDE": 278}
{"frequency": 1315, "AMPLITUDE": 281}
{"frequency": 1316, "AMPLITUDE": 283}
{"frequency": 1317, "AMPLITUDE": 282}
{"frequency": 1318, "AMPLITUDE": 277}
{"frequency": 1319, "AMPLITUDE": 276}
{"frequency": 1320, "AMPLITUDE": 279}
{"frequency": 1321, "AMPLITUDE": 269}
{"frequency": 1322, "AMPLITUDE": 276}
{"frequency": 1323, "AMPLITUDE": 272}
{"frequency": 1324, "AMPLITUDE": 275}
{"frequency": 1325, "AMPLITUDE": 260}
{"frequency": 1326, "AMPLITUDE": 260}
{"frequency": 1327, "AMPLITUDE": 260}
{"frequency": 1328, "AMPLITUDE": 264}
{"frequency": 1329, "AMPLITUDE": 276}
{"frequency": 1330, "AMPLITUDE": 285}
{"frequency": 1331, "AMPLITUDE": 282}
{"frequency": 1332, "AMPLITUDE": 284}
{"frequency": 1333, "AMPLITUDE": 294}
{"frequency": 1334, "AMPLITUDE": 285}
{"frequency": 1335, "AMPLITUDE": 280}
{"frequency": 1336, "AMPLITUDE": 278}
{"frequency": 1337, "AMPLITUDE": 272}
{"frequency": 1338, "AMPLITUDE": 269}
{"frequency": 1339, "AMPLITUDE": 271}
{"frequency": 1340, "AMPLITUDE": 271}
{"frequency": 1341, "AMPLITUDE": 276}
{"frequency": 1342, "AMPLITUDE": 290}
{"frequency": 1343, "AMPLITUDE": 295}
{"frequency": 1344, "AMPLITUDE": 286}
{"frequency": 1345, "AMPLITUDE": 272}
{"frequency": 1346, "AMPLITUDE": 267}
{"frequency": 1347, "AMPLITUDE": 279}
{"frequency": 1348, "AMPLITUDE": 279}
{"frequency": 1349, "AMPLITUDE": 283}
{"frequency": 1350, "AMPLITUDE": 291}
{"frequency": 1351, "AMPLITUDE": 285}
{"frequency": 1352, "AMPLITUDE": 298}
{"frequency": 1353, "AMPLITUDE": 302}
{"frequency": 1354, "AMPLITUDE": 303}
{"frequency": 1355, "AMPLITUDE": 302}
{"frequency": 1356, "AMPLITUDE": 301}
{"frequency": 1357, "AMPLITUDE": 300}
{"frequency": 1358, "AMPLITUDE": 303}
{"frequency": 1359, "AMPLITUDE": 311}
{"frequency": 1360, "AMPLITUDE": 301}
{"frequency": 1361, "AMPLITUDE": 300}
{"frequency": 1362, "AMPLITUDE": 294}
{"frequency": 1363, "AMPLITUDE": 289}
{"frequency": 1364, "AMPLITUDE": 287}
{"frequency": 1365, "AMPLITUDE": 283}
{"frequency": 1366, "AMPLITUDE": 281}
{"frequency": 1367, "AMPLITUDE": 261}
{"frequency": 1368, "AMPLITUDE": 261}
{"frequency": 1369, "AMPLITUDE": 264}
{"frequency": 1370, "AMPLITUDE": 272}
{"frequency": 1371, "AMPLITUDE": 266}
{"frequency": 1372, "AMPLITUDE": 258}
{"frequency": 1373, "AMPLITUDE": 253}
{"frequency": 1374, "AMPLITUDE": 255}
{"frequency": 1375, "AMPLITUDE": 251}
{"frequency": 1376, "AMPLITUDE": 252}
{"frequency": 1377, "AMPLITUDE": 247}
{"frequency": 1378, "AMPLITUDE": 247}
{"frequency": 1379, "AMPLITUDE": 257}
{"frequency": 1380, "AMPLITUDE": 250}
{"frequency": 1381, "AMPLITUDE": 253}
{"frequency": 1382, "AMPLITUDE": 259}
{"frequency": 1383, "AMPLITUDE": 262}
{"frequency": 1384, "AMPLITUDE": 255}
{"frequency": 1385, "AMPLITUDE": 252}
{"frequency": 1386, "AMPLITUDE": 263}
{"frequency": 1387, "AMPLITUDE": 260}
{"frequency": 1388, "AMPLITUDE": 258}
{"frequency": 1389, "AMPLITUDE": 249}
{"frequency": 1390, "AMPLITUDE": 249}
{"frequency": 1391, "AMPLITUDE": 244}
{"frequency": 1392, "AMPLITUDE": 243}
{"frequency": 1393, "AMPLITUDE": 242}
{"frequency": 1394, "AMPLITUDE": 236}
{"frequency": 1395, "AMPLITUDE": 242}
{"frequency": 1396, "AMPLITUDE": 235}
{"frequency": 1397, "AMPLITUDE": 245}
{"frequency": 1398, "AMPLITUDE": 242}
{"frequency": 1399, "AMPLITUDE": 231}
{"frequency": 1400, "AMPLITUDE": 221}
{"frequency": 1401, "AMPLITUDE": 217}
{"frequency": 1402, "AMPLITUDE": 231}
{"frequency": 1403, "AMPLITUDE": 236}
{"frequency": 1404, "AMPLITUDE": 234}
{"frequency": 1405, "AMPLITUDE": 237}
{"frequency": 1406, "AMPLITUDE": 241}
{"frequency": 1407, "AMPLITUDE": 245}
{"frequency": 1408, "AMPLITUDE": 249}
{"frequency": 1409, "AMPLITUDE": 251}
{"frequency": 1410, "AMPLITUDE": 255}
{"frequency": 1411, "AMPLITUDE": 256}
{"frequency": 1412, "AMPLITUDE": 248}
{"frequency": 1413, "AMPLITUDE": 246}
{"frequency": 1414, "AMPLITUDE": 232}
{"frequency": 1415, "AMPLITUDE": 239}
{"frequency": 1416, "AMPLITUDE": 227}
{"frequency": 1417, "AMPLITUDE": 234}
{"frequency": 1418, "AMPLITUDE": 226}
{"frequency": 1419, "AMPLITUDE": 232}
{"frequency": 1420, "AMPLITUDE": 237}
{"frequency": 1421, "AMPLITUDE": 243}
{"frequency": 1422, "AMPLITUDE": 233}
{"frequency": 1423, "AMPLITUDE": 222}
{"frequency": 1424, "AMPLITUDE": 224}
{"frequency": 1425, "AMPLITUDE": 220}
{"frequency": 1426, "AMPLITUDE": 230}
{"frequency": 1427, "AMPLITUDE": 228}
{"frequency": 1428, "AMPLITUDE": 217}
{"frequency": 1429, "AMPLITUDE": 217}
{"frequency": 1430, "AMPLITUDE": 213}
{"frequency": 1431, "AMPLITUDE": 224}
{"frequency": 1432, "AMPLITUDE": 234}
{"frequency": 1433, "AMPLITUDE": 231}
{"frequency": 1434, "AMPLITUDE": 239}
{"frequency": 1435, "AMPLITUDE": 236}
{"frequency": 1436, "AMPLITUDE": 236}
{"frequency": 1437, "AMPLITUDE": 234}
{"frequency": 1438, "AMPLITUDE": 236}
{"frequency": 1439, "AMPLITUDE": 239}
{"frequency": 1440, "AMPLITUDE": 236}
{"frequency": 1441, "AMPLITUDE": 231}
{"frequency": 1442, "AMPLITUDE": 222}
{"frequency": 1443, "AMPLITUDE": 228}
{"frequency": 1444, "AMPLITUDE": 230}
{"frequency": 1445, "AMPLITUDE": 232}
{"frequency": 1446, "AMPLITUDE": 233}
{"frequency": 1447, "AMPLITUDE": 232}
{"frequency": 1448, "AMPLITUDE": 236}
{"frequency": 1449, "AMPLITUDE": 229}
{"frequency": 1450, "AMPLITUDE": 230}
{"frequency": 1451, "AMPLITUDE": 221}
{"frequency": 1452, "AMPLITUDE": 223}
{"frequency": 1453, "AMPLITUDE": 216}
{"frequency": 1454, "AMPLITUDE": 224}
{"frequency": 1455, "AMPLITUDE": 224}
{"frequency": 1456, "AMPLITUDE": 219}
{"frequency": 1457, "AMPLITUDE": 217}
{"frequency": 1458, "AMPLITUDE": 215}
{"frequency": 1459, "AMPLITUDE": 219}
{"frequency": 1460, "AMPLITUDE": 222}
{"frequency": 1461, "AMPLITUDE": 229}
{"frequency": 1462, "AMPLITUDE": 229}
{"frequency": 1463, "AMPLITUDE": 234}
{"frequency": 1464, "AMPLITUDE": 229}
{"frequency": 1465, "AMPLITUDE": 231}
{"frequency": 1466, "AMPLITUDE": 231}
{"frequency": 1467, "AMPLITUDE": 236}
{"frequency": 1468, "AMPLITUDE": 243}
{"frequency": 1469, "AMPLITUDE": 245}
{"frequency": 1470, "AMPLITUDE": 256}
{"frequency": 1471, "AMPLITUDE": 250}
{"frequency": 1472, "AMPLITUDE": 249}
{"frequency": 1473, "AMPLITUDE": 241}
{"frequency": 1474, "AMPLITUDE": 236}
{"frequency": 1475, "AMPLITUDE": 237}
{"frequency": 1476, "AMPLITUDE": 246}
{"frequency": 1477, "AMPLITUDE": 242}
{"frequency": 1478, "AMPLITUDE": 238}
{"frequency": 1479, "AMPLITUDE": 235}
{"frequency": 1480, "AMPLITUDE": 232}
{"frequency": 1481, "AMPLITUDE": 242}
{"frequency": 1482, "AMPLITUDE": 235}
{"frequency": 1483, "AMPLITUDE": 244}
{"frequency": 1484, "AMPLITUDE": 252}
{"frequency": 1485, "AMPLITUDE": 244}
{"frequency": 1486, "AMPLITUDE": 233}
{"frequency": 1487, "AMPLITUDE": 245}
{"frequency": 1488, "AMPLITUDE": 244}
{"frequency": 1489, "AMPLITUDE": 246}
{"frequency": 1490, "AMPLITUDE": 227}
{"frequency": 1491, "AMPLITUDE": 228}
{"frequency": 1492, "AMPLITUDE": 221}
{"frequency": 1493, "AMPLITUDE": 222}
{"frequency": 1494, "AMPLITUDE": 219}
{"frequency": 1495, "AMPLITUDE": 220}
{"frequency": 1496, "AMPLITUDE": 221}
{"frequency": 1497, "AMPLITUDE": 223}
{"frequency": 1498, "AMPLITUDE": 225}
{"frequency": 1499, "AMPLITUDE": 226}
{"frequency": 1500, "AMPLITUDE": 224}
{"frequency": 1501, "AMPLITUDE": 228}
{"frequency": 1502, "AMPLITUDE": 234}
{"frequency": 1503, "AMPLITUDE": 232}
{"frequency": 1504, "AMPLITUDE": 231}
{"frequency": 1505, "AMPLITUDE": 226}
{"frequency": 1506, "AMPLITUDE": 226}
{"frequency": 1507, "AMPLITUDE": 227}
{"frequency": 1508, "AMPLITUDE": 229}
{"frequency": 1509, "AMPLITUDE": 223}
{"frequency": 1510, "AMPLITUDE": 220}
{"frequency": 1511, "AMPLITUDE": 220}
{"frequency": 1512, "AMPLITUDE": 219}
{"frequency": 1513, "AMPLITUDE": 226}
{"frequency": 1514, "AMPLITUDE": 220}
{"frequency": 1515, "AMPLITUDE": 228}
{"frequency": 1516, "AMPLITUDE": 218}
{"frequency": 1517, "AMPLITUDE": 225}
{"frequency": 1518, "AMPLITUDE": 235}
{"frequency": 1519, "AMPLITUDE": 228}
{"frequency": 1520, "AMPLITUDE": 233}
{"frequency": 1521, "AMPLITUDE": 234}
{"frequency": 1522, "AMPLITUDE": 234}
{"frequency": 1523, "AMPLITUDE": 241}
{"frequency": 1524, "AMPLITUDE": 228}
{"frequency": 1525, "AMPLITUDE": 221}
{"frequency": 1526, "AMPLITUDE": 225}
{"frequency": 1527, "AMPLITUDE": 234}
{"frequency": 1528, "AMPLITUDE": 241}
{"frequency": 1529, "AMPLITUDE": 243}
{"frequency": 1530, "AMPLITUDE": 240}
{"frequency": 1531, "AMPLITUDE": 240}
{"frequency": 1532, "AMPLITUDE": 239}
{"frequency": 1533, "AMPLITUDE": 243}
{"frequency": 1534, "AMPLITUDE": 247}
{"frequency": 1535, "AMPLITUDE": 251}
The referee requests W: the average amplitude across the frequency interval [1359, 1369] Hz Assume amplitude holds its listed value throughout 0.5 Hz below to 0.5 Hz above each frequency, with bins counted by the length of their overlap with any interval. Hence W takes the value 284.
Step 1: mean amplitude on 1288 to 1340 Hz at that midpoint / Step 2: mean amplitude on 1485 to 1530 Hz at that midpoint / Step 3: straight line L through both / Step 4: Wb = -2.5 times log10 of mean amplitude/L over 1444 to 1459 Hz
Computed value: 0.05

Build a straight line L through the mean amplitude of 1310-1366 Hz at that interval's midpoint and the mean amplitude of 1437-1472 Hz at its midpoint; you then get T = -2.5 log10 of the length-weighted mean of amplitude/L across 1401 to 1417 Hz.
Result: 0.04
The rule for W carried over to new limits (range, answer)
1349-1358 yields 297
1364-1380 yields 261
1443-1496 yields 233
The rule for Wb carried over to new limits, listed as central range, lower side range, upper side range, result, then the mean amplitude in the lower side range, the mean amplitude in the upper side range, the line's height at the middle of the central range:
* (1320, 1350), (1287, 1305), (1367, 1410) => -0.24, 201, 248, 221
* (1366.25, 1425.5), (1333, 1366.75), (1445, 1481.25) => 0.09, 287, 232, 265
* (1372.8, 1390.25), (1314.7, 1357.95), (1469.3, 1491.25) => 0.06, 281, 241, 268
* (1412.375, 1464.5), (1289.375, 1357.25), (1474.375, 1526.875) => 0.06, 264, 230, 242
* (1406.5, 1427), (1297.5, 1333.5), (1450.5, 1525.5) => 0.05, 274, 231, 248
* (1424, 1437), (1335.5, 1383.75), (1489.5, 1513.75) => 0.11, 277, 225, 251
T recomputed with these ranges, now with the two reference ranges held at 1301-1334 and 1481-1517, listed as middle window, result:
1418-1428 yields 0.09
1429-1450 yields 0.06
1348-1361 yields -0.12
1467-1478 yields -0.04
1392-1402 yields 0.09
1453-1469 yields 0.05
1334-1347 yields -0.03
